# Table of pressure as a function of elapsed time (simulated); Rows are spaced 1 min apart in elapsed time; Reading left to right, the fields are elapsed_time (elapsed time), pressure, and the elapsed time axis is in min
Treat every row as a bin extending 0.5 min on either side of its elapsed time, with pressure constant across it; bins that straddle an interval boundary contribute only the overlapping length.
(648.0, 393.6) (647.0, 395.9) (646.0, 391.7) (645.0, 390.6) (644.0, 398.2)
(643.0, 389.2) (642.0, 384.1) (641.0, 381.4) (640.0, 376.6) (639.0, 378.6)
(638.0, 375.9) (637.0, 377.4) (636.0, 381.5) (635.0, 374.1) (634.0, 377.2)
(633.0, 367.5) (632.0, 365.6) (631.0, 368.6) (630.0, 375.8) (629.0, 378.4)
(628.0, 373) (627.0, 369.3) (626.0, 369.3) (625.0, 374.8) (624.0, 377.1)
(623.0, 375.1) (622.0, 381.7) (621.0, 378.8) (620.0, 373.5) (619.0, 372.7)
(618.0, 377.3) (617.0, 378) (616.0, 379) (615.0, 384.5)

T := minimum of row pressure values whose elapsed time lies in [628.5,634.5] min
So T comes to 365.6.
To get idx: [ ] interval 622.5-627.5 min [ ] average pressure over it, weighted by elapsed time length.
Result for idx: 373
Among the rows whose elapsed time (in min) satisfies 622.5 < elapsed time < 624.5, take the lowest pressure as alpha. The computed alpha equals 375.1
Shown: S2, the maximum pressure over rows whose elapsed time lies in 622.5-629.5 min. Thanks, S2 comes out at 378.4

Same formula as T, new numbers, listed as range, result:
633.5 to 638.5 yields 374.1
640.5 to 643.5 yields 381.4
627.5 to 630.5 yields 373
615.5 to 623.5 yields 372.7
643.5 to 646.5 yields 390.6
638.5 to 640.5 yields 376.6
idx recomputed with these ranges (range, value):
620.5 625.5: 378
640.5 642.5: 383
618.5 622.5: 377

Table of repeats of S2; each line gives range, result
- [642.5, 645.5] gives 398.2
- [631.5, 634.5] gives 377.2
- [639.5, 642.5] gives 384.1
